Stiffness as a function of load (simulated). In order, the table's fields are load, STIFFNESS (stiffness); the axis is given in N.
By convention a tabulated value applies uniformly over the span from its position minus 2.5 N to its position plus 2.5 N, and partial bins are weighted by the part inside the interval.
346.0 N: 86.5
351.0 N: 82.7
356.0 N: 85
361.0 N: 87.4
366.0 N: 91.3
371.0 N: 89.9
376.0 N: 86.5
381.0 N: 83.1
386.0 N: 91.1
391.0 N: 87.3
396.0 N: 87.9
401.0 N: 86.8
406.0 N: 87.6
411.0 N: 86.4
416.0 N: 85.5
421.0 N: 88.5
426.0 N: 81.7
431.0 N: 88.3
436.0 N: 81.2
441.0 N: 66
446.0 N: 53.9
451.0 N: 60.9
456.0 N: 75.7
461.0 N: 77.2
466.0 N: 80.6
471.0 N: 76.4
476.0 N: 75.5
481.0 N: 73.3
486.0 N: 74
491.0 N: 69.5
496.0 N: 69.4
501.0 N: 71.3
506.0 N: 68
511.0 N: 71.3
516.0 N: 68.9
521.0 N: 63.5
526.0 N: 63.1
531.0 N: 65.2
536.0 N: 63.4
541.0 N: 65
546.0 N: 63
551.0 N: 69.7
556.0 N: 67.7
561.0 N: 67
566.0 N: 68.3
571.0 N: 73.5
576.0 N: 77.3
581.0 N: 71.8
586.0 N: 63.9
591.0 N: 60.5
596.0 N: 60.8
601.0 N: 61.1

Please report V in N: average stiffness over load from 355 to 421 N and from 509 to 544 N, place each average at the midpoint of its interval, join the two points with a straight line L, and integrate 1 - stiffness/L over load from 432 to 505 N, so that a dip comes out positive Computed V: 2.5 N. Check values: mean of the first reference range 87.5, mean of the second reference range 65.7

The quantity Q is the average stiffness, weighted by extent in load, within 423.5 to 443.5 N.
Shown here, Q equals 79.3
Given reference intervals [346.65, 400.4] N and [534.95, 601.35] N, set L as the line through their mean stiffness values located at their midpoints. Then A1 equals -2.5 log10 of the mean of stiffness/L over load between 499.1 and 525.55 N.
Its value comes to 0.07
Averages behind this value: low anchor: 87.2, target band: 68.1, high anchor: 66.9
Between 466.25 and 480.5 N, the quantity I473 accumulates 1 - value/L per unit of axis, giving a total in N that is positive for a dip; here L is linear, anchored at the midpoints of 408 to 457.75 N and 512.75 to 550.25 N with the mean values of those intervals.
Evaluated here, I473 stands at -0.8 N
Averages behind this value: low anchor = 76.9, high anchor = 65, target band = 76.3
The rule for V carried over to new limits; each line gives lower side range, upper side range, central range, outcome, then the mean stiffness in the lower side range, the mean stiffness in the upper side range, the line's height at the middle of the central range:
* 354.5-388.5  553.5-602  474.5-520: 2.7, 87.8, 67.4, 75.4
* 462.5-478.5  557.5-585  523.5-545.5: 2.8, 77.5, 71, 73.4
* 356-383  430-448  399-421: -2.4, 87.5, 71.5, 78.2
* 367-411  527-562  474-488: 0.1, 87.6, 65.7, 74.6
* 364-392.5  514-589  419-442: 0.0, 88.2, 67.4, 81.9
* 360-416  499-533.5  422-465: 2.7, 87.7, 67.3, 78.8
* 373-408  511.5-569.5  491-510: 0.6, 87.2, 66.2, 71.8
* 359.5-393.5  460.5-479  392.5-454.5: 2.4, 88.1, 77.3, 82.7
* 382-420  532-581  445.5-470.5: 2.8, 87.4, 68.4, 80.4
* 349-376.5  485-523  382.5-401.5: -1.0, 87.3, 69.4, 83.6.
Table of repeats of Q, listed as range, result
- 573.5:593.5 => 68.4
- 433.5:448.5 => 67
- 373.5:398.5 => 87.2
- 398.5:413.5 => 86.9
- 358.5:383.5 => 87.6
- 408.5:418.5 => 86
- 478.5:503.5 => 71.5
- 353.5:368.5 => 87.9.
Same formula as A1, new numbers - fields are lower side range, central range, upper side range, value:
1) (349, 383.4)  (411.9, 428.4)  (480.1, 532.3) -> -0.07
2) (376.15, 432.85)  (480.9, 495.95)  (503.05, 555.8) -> 0.02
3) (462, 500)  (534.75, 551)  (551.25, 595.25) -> 0.09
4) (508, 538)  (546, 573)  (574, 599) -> -0.04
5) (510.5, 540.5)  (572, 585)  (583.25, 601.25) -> -0.17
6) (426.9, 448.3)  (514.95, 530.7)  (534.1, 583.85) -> 0.08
